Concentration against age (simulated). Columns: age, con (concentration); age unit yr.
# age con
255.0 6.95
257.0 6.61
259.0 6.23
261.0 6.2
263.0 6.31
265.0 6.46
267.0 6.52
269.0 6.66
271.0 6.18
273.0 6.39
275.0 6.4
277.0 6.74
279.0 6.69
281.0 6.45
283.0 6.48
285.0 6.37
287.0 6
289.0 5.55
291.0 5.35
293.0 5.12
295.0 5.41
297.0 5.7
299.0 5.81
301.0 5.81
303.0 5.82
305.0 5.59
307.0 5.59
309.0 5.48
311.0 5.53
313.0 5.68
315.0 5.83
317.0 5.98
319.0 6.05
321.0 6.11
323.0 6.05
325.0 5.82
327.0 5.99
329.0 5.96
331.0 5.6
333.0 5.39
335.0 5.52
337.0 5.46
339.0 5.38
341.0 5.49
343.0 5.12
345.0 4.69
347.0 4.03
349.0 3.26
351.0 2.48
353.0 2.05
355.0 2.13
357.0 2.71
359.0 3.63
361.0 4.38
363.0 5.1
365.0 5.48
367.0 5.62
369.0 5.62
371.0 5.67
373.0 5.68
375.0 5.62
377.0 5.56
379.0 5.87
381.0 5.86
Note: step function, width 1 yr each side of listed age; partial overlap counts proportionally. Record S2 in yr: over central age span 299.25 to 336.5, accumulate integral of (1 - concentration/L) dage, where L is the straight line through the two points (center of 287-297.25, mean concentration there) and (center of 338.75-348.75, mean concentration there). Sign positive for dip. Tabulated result -4.69 yr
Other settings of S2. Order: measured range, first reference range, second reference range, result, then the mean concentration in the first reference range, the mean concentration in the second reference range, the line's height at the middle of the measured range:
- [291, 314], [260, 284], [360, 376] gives 2.0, 6.46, 5.4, 6.12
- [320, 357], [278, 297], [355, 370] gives 1.8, 5.92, 4.48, 4.94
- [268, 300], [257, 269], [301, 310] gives -0.3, 6.39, 5.64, 6.02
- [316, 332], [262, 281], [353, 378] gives -1.4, 6.48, 4.66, 5.46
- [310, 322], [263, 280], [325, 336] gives 0.1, 6.49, 5.7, 5.9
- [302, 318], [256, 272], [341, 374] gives -1.0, 6.4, 4.27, 5.35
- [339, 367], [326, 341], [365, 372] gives 8.0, 5.61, 5.61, 5.61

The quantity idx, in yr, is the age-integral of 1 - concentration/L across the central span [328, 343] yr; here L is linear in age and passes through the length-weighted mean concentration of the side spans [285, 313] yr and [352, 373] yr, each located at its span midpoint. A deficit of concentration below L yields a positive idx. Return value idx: -2.0 yr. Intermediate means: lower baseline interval 5.63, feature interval 5.51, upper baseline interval 4.31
